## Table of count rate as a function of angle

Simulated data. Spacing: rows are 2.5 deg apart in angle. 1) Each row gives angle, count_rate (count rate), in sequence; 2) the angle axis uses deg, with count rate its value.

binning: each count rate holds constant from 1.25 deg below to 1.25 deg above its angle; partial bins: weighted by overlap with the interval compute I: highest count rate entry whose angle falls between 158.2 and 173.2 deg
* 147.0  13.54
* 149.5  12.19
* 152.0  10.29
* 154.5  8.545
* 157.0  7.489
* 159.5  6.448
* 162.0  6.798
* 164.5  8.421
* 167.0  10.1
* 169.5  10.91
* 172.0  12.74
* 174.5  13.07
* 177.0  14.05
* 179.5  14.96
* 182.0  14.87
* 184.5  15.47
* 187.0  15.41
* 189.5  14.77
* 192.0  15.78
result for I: 12.74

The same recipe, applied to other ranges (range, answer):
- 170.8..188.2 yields 15.47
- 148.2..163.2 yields 12.19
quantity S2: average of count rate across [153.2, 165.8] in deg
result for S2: 7.56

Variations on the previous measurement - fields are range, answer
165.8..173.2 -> 11.2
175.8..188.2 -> 15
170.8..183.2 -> 13.9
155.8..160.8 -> 6.96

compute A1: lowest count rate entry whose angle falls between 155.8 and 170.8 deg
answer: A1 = 6.448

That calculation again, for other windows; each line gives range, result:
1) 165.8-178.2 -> 10.1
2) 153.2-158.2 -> 7.489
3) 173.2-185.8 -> 13.07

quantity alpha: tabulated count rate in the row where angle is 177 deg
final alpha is 14.05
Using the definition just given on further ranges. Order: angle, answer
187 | 15.41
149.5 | 12.19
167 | 10.1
